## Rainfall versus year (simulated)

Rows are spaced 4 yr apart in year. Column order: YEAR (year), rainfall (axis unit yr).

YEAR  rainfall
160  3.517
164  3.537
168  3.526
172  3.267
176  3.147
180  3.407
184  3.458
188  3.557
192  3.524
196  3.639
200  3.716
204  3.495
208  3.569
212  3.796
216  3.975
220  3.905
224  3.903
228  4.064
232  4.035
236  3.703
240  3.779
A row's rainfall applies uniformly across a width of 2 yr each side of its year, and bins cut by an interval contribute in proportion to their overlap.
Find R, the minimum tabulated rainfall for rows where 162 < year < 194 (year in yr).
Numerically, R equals 3.147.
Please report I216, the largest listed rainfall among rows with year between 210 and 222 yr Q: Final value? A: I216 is 3.975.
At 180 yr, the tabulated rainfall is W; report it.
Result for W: 3.407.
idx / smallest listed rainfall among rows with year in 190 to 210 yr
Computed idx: 3.495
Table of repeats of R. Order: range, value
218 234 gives 3.903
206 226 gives 3.569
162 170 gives 3.526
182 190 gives 3.458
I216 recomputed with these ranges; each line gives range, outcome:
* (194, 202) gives 3.716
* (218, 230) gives 4.064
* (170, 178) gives 3.267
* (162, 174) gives 3.537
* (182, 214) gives 3.796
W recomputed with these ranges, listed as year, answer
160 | 3.517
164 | 3.537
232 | 4.035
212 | 3.796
